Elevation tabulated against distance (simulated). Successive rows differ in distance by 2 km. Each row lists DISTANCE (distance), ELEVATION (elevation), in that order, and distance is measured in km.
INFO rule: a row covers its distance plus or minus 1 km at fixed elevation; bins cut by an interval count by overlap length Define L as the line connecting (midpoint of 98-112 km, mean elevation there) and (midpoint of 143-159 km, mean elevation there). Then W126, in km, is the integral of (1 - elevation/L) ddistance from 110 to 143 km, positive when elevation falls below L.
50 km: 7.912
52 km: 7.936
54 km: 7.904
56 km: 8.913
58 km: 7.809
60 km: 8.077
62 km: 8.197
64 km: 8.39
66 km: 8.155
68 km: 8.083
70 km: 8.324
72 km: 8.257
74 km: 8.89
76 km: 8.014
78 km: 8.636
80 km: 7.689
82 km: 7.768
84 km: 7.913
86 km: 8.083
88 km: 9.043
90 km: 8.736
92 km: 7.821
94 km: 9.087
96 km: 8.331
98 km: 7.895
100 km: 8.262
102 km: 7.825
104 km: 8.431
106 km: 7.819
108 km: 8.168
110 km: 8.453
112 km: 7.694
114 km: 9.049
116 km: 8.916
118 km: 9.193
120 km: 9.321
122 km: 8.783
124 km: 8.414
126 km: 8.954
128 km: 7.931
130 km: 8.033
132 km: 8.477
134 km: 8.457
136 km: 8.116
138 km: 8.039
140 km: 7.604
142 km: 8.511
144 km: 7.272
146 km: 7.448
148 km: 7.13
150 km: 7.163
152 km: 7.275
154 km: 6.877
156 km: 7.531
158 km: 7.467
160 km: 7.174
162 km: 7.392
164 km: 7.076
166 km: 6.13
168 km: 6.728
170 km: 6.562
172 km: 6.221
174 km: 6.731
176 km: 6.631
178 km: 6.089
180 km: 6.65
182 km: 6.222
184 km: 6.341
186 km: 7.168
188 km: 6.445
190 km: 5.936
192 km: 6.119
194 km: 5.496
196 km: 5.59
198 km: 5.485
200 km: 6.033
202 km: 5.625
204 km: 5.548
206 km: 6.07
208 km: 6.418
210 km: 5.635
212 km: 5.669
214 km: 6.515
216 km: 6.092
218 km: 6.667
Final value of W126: -3.2 km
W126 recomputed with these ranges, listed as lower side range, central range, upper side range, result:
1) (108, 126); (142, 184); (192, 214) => 1.43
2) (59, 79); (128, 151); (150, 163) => -1.13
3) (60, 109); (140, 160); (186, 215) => -1.33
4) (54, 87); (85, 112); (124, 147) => -0.44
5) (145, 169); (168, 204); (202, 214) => 1.32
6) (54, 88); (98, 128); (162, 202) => -3.98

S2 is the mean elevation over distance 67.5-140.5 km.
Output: 8.34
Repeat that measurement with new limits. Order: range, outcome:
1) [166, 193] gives 6.44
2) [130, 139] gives 8.25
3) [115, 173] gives 7.73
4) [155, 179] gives 6.81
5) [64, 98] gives 8.29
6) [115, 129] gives 8.79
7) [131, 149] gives 7.89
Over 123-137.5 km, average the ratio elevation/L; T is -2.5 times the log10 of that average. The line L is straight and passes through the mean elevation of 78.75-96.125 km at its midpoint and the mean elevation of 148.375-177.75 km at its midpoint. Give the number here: -0.114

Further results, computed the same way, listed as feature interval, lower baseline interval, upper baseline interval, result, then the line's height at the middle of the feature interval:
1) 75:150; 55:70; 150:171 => -0.09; 7.62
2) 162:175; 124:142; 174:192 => 0.05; 6.96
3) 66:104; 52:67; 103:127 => 0.02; 8.38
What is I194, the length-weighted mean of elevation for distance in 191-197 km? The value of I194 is 5.73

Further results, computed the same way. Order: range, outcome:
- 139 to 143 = 8.06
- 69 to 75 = 8.49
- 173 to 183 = 6.46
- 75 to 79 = 8.32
